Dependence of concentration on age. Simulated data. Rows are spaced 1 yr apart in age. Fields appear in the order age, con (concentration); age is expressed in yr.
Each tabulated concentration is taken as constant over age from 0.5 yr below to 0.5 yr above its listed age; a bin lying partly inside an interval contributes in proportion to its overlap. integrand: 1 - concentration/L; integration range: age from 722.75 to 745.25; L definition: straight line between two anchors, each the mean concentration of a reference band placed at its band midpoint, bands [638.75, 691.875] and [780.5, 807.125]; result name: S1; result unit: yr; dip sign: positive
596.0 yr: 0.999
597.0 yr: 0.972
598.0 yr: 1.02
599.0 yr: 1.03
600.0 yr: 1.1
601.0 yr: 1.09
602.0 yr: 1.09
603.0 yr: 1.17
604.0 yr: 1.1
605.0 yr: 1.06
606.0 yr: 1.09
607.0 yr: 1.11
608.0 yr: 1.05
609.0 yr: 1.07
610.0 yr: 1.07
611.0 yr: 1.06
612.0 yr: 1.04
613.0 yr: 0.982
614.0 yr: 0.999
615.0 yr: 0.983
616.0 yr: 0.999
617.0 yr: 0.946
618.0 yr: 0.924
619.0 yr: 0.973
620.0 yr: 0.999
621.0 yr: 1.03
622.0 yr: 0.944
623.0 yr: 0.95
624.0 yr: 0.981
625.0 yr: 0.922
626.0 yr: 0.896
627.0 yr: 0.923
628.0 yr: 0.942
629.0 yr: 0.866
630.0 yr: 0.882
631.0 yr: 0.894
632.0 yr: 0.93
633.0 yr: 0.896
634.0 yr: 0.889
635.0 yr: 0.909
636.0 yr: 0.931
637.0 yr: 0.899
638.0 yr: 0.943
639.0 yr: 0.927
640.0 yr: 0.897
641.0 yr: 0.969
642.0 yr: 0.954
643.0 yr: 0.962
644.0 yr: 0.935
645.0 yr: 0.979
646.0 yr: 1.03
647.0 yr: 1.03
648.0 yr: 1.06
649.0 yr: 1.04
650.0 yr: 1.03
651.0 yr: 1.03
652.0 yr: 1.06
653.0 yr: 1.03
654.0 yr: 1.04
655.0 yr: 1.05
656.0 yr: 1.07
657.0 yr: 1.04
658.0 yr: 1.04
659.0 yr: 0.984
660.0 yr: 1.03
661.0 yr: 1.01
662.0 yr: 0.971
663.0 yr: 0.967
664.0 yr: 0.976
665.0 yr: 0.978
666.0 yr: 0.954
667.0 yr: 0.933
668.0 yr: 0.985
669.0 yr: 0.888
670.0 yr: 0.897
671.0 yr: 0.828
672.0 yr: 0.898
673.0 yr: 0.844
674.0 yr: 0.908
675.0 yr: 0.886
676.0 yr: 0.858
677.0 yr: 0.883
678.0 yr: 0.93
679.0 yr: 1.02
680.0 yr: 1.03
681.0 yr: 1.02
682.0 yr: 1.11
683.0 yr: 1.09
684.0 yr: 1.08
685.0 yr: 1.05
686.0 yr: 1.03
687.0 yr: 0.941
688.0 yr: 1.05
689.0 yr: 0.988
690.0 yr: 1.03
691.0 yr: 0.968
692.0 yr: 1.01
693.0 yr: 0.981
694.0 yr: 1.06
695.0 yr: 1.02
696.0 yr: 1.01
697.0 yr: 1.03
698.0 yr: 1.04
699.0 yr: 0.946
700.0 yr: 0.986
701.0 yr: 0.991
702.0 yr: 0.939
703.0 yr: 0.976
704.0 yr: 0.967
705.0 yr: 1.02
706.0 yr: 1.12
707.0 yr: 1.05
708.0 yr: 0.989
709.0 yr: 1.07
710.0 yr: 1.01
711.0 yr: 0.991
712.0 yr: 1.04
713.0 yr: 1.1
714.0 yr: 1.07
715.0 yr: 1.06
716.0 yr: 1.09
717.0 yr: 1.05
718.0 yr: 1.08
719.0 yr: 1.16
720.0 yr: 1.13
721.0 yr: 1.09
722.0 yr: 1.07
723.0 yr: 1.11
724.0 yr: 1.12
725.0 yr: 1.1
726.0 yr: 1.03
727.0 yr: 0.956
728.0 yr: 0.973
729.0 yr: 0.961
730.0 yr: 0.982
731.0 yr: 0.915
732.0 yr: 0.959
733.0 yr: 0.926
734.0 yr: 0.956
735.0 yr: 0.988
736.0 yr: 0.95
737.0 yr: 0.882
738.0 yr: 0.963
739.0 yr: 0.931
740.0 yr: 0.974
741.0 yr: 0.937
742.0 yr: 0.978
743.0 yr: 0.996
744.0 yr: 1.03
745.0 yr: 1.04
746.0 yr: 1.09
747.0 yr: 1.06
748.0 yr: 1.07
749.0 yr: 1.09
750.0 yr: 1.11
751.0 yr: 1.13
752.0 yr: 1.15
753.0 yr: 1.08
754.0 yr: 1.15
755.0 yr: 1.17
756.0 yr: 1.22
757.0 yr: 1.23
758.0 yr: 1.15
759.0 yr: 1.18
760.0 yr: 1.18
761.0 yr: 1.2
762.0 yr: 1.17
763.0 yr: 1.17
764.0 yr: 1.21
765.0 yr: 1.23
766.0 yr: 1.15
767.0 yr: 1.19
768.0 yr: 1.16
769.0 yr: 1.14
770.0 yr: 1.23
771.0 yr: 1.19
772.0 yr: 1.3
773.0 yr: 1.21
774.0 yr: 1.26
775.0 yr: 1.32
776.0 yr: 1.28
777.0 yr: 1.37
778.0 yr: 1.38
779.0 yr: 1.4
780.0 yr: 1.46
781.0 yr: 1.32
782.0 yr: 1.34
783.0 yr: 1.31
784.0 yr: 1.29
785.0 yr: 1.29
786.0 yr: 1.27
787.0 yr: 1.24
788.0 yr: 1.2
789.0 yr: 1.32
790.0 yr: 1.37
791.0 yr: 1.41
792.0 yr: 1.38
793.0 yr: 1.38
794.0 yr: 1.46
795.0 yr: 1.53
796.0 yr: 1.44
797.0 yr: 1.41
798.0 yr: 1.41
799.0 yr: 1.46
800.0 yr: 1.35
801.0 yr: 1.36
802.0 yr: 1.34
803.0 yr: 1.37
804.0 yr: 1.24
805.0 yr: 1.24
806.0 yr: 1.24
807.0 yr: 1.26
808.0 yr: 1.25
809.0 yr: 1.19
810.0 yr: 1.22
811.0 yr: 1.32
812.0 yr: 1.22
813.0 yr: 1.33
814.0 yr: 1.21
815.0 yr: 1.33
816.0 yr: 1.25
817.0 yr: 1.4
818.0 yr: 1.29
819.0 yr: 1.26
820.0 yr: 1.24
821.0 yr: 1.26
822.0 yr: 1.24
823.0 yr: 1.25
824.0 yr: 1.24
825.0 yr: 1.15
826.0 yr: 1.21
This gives 3.7 yr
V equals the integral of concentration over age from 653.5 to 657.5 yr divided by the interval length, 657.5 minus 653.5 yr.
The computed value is 1.05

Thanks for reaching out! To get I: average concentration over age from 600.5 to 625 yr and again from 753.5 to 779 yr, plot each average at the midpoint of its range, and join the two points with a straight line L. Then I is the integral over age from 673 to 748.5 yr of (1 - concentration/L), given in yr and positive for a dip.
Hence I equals 9.18 yr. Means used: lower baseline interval 1.03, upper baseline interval 1.22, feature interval 1.01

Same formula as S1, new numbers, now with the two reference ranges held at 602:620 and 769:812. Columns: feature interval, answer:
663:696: 5.0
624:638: 2.1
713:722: 0.9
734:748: 2.9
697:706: 1.4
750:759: 0.8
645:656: 0.6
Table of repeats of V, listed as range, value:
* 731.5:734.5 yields 0.947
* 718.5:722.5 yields 1.11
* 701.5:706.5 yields 1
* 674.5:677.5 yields 0.876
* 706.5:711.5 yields 1.02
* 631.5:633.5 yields 0.913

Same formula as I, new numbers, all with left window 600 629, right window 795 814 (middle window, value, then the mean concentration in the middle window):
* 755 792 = 0.2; 1.26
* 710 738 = 3.8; 1.03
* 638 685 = 4.6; 0.981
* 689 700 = 1.3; 1.01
